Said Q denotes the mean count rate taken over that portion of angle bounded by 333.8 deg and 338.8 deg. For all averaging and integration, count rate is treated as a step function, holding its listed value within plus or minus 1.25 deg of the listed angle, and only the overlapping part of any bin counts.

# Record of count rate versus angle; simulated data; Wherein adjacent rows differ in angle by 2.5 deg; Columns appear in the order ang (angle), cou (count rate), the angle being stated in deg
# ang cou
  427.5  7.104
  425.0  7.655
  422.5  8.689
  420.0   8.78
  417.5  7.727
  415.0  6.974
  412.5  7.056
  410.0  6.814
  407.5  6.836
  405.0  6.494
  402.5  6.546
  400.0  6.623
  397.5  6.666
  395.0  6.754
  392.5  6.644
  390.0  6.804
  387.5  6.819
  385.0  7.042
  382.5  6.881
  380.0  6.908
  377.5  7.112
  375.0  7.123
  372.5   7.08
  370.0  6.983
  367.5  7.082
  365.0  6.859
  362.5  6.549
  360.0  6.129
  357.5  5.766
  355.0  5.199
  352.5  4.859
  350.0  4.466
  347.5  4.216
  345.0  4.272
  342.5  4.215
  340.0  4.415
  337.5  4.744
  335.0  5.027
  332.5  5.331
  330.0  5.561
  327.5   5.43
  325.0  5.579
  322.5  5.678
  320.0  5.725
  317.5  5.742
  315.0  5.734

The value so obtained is 4.88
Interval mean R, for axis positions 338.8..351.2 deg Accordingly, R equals 4.32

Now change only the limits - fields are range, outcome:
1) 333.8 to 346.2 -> 4.53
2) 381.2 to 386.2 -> 6.96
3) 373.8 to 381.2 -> 7.05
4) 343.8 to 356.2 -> 4.6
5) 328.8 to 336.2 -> 5.31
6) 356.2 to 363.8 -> 6.15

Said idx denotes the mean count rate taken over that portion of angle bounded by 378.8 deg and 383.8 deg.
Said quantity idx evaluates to 6.9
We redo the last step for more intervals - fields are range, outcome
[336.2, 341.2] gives 4.59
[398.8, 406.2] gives 6.55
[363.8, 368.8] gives 6.97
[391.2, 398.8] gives 6.69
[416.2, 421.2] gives 8.24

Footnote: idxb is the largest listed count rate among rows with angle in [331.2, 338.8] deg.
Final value 5.331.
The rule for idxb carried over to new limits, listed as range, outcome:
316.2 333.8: 5.742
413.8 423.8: 8.78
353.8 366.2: 6.859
